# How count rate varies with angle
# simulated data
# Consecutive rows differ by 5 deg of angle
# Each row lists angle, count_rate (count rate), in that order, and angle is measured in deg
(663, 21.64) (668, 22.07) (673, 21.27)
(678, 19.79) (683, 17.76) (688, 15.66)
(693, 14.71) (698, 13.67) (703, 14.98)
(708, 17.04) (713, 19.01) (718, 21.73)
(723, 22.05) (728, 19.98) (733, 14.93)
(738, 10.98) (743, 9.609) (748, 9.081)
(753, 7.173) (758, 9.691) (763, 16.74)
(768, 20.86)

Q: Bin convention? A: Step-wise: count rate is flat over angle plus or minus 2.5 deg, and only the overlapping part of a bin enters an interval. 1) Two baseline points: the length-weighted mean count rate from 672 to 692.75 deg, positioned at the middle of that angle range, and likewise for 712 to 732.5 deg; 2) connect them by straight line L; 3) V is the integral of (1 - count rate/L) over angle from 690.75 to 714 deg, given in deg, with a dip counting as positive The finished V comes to 4.2 deg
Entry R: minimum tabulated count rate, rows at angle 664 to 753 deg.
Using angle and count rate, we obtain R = 7.173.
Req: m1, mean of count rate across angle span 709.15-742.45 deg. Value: 17.6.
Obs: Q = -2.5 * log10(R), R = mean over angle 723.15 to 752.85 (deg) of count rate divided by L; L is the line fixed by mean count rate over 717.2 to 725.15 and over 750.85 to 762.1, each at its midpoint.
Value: 0.25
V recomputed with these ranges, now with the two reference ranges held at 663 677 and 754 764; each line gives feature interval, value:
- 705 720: -2.0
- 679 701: 4.1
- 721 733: -3.5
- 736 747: 2.9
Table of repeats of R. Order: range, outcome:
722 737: 14.93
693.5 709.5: 13.67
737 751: 9.081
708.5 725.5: 19.01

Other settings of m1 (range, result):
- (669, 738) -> 17.7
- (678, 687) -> 18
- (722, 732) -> 19.9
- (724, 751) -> 13.3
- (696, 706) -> 14.5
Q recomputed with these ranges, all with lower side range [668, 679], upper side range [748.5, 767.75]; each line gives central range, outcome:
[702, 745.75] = -0.06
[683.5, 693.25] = 0.22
